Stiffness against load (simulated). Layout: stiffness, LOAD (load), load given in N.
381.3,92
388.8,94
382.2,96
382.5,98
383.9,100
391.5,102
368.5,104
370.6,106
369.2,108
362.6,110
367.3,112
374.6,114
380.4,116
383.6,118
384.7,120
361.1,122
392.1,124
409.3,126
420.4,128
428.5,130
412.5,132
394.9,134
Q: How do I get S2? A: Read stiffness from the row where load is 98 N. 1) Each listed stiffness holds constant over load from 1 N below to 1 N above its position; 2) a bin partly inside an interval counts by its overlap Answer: 382.5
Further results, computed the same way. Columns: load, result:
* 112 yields 367.3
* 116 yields 380.4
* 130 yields 428.5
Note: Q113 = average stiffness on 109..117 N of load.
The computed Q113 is 371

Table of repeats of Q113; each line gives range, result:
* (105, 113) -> 367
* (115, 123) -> 377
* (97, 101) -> 383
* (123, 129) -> 407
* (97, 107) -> 379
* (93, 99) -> 384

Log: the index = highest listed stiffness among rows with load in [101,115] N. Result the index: 391.5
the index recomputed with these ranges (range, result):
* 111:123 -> 384.7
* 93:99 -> 388.8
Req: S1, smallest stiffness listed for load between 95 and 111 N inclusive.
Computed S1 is 362.6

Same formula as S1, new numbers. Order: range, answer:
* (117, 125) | 361.1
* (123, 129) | 392.1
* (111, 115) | 367.3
